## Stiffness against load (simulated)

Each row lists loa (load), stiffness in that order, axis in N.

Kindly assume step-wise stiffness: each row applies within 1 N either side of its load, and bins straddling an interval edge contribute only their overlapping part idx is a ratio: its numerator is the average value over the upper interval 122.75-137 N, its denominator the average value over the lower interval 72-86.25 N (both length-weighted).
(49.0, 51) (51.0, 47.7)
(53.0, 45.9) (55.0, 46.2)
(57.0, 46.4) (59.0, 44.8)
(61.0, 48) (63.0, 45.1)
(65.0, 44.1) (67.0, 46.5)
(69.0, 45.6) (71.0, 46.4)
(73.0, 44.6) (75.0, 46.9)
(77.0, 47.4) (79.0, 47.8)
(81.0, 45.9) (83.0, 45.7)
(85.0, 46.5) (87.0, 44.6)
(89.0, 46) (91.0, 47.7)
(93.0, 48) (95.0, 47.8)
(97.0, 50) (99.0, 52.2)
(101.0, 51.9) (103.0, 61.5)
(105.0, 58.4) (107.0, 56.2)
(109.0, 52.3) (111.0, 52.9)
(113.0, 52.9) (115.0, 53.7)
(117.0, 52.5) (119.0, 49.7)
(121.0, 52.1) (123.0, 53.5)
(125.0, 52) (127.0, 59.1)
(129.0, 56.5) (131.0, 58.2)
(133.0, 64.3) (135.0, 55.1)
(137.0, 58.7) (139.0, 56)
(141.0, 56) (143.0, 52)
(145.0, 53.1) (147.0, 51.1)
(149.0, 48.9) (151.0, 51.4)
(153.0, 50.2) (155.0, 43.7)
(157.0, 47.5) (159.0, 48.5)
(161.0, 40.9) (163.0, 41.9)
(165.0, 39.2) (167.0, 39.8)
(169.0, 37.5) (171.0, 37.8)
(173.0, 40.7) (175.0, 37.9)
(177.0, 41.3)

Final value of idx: 1.23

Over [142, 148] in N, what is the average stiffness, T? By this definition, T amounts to 52.1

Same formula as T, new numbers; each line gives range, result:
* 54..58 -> 46.3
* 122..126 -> 52.8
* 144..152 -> 51.1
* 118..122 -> 50.9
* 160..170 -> 39.9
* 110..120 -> 52.3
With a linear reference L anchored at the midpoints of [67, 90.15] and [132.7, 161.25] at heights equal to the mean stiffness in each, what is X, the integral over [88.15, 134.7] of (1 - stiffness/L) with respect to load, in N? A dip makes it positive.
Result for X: -4.4 N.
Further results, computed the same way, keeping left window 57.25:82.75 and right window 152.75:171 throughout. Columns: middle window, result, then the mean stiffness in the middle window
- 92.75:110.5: -3.3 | 53.4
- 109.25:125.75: -3.0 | 52.4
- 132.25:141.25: -3.0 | 58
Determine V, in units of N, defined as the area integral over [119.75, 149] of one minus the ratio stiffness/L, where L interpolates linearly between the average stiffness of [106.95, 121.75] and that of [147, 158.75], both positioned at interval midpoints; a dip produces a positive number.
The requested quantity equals -2.8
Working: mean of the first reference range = 52.6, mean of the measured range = 55.3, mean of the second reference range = 48.6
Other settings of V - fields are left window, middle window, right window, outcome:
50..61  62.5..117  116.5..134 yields 1.7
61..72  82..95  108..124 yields 0.6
